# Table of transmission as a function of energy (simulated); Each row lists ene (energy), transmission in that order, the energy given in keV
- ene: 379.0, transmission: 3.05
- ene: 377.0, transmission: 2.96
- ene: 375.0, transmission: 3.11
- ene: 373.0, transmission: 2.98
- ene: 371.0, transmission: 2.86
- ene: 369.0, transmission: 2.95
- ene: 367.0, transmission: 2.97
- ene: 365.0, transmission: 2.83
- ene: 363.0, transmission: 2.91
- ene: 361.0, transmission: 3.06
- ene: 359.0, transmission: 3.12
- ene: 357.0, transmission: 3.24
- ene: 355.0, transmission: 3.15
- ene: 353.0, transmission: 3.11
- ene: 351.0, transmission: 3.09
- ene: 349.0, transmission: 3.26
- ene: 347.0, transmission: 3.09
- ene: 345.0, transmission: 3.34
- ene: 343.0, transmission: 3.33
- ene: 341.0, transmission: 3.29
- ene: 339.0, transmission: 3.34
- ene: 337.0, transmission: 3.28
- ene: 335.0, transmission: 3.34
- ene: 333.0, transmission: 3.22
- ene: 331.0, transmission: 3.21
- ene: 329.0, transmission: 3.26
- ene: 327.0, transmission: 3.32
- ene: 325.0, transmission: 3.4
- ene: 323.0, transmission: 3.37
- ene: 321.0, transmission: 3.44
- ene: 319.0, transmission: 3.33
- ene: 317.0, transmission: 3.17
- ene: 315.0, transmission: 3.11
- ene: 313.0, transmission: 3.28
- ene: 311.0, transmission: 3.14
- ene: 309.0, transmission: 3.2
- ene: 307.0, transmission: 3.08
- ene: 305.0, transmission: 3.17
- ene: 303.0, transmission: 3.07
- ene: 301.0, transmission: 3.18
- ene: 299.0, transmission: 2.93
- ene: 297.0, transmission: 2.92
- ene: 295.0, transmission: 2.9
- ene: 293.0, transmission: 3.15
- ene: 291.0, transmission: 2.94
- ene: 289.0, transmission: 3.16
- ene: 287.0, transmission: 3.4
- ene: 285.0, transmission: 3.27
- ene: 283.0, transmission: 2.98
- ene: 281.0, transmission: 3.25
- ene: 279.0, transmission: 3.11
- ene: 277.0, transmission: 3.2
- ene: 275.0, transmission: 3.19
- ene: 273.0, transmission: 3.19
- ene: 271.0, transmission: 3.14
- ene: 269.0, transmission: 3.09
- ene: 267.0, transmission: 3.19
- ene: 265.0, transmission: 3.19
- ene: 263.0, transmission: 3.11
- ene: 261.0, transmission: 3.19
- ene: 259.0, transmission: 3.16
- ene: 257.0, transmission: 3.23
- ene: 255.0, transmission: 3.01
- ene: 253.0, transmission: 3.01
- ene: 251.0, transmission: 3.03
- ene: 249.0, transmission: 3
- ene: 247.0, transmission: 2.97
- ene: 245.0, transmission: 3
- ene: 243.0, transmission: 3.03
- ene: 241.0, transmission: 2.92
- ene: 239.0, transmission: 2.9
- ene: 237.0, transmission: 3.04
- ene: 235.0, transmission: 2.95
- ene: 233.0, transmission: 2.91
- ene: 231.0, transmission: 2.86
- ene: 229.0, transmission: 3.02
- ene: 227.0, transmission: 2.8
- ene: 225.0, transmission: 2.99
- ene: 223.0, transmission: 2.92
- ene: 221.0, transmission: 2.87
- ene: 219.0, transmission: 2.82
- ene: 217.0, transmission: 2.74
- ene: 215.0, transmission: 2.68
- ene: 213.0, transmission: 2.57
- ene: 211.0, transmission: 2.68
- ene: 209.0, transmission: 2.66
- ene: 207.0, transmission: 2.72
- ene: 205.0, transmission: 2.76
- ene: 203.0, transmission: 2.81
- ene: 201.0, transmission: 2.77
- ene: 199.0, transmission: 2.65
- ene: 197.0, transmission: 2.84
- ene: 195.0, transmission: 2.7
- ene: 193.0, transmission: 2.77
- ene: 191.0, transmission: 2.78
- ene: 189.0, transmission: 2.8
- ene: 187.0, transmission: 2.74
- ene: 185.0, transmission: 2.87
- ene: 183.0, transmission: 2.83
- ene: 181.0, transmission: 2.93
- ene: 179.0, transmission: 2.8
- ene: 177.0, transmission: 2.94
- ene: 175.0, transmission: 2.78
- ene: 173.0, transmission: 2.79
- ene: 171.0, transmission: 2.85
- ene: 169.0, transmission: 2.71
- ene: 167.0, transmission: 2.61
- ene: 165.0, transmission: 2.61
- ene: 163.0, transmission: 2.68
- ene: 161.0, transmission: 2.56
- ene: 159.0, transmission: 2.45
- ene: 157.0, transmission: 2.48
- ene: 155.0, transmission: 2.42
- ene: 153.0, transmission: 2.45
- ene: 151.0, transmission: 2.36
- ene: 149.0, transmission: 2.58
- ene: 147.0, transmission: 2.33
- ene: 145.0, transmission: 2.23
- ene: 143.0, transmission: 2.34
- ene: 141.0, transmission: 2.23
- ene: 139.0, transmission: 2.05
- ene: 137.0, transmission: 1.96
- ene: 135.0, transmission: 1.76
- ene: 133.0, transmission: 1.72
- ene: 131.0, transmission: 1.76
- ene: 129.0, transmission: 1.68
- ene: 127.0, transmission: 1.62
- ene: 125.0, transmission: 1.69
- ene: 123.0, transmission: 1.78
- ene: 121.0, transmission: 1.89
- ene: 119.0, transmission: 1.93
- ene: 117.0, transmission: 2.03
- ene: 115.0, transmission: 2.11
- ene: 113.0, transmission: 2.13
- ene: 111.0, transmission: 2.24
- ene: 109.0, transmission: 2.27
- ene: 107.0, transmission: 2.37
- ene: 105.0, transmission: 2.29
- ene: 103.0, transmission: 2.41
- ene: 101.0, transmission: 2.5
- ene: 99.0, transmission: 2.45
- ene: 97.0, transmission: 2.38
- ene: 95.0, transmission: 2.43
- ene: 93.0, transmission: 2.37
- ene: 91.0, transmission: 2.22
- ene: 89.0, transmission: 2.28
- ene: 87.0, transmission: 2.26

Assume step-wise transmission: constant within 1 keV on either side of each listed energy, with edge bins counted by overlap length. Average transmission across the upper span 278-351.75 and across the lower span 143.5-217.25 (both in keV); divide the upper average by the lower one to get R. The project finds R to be 1.20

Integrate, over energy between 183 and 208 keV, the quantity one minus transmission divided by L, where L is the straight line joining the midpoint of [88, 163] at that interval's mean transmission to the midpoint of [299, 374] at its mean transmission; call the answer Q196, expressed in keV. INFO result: -2.5 keV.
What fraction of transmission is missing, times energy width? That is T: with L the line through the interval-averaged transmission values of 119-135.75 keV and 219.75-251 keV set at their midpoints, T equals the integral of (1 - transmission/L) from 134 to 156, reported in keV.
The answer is -3.4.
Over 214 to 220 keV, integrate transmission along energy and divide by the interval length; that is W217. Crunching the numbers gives 2.75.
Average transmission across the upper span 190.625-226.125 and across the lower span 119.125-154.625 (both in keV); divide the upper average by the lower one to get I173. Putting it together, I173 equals 1.4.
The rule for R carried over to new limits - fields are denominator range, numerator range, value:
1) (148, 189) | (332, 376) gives 1.17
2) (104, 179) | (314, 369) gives 1.41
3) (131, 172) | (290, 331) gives 1.35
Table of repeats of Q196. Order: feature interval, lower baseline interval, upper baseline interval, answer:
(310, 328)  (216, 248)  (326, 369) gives -1.0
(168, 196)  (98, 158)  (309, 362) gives -4.4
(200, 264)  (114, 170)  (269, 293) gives -2.1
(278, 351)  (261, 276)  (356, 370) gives -2.7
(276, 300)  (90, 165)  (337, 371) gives -2.1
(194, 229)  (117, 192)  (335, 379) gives -2.6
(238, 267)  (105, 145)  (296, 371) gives -3.7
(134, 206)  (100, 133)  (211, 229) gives -4.5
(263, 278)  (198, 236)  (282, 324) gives -0.7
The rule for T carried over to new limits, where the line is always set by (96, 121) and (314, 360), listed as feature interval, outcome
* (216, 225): -0.38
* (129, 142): 2.58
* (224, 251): -1.37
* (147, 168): -0.43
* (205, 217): 0.09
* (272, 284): -0.65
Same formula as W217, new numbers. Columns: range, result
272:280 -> 3.17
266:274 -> 3.15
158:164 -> 2.56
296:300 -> 2.92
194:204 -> 2.75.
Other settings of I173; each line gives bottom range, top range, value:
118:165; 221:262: 1.40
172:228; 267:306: 1.12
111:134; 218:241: 1.56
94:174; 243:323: 1.39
